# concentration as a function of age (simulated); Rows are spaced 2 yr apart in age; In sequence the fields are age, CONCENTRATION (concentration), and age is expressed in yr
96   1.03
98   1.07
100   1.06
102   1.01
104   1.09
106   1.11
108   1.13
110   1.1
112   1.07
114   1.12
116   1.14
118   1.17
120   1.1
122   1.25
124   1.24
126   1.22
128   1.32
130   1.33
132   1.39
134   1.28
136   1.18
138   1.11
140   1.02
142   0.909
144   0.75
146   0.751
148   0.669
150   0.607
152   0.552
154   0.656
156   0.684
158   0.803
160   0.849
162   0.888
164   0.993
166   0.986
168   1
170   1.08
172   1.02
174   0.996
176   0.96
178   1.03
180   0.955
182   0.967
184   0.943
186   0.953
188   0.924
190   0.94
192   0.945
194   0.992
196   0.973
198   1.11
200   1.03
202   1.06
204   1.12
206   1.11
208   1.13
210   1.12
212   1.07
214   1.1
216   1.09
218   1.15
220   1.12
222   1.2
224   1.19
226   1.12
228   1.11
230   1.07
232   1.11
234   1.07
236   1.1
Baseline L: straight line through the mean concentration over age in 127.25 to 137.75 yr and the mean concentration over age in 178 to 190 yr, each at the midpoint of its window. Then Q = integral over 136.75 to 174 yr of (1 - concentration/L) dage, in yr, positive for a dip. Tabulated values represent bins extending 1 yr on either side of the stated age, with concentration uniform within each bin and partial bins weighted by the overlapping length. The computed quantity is 9.0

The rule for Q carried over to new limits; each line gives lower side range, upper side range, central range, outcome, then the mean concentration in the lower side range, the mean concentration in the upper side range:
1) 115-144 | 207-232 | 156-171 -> 2.98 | 1.17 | 1.12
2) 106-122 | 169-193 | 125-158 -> 3.41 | 1.13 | 0.976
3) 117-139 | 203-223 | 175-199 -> 3.77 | 1.24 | 1.12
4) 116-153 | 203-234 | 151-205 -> 7.24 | 1.05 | 1.12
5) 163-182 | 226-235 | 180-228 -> -0.27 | 1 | 1.09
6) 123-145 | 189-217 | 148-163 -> 5.46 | 1.16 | 1.06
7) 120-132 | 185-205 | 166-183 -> 1.30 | 1.27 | 1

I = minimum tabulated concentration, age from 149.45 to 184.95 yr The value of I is 0.552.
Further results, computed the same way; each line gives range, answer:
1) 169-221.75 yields 0.924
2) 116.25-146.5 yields 0.75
